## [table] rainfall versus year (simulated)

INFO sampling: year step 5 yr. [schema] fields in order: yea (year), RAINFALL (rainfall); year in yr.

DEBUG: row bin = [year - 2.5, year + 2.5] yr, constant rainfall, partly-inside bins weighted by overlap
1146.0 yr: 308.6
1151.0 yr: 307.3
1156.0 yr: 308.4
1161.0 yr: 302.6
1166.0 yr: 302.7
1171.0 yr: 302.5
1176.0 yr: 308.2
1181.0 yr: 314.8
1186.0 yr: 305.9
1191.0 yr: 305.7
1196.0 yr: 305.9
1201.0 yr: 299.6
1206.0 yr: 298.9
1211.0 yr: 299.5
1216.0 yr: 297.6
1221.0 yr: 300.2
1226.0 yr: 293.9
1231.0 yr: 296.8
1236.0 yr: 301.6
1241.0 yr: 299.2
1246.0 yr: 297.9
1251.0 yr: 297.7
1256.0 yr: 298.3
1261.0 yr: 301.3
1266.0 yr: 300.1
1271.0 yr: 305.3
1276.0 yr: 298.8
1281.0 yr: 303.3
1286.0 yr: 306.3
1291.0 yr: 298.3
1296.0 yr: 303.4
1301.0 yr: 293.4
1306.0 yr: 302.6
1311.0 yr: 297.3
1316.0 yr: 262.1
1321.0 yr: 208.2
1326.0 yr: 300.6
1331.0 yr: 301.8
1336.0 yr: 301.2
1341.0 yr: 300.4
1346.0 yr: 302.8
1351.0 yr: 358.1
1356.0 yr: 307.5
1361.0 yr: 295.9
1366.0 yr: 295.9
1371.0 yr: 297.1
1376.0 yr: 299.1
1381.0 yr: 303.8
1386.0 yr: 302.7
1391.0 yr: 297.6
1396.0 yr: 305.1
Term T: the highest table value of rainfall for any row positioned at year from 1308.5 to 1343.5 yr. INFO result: 301.8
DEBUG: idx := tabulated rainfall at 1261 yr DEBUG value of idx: 301.3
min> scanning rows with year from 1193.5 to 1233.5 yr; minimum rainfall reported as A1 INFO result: 293.9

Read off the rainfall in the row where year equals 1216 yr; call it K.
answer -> 297.6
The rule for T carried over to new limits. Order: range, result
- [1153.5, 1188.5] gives 314.8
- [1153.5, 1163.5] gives 308.4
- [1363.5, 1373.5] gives 297.1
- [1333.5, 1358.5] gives 358.1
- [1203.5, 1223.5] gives 300.2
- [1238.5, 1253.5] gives 299.2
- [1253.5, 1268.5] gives 301.3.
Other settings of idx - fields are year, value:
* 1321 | 208.2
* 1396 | 305.1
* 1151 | 307.3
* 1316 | 262.1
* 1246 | 297.9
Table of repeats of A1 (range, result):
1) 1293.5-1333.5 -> 208.2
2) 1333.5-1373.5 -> 295.9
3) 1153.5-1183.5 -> 302.5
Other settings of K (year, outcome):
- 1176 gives 308.2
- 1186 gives 305.9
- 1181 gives 314.8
